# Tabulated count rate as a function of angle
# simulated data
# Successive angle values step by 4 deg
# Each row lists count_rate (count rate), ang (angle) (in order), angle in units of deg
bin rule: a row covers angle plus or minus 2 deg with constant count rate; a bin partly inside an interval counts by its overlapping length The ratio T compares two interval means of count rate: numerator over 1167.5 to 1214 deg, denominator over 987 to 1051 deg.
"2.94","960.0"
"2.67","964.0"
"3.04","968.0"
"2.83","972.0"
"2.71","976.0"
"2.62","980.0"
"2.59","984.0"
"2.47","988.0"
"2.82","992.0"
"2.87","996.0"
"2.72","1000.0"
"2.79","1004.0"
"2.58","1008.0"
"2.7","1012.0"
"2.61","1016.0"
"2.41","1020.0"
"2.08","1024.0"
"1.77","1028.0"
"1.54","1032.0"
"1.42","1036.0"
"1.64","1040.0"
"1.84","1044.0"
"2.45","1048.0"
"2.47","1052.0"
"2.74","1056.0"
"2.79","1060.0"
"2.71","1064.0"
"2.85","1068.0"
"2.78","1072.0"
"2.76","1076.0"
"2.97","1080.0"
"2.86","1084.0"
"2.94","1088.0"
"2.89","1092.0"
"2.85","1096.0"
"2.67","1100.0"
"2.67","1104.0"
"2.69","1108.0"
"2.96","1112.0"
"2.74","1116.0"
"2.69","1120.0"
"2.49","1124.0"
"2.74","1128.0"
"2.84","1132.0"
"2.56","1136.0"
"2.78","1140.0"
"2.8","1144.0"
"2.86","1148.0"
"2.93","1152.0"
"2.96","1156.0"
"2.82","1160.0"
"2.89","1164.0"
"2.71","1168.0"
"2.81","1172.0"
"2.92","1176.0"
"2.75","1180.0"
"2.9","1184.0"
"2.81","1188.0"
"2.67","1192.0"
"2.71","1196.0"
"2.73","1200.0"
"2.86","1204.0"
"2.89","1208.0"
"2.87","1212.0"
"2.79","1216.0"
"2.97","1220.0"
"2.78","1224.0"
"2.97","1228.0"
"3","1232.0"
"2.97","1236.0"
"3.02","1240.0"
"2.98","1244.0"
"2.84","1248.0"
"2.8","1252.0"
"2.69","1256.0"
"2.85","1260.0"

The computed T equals 1.2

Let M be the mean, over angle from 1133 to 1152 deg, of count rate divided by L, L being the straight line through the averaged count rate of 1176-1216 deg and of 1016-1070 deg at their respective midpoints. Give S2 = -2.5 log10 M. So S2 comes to -0.069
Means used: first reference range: 2.22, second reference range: 2.8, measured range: 2.77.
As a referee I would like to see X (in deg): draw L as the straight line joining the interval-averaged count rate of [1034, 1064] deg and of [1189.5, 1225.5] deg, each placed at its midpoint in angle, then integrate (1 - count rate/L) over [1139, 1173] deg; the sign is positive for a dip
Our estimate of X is -2.9 deg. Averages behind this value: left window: 2.23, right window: 2.81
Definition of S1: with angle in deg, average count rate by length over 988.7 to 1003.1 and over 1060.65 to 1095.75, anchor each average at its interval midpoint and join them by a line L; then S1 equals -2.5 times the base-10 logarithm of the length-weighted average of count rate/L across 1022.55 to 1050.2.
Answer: 0.47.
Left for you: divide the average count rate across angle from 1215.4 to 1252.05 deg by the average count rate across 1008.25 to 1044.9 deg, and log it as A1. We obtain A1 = 1.44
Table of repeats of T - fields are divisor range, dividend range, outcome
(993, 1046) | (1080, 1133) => 1.24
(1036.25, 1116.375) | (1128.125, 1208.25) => 1.07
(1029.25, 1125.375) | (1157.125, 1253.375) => 1.12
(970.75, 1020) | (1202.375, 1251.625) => 1.09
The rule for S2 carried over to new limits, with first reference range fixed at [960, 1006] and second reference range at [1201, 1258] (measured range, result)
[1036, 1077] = 0.14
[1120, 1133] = 0.06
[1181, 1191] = 0.01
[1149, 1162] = -0.02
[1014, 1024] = 0.14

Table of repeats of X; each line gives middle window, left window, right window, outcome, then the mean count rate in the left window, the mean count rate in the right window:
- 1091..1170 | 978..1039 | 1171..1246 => -2.9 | 2.39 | 2.86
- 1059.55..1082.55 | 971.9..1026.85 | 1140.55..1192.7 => -0.9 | 2.61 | 2.84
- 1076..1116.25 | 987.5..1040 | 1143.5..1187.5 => -3.2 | 2.34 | 2.85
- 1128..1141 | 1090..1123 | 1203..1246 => 0.3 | 2.76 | 2.92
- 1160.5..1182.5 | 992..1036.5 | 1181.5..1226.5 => -0.6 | 2.37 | 2.82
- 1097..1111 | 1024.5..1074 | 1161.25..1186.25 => -1.2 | 2.24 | 2.83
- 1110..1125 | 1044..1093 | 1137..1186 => 0.3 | 2.73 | 2.84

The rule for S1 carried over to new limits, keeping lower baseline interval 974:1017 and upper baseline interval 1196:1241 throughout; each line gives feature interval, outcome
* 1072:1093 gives -0.04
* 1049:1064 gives 0.03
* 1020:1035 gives 0.41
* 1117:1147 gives 0.04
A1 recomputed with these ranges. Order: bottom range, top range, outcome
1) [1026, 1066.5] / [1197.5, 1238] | 1.34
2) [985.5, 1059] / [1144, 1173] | 1.22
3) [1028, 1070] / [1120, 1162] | 1.25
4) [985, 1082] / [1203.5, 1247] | 1.19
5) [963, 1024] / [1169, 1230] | 1.06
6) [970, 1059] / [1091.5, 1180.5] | 1.16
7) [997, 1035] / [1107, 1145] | 1.16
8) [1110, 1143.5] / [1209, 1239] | 1.07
